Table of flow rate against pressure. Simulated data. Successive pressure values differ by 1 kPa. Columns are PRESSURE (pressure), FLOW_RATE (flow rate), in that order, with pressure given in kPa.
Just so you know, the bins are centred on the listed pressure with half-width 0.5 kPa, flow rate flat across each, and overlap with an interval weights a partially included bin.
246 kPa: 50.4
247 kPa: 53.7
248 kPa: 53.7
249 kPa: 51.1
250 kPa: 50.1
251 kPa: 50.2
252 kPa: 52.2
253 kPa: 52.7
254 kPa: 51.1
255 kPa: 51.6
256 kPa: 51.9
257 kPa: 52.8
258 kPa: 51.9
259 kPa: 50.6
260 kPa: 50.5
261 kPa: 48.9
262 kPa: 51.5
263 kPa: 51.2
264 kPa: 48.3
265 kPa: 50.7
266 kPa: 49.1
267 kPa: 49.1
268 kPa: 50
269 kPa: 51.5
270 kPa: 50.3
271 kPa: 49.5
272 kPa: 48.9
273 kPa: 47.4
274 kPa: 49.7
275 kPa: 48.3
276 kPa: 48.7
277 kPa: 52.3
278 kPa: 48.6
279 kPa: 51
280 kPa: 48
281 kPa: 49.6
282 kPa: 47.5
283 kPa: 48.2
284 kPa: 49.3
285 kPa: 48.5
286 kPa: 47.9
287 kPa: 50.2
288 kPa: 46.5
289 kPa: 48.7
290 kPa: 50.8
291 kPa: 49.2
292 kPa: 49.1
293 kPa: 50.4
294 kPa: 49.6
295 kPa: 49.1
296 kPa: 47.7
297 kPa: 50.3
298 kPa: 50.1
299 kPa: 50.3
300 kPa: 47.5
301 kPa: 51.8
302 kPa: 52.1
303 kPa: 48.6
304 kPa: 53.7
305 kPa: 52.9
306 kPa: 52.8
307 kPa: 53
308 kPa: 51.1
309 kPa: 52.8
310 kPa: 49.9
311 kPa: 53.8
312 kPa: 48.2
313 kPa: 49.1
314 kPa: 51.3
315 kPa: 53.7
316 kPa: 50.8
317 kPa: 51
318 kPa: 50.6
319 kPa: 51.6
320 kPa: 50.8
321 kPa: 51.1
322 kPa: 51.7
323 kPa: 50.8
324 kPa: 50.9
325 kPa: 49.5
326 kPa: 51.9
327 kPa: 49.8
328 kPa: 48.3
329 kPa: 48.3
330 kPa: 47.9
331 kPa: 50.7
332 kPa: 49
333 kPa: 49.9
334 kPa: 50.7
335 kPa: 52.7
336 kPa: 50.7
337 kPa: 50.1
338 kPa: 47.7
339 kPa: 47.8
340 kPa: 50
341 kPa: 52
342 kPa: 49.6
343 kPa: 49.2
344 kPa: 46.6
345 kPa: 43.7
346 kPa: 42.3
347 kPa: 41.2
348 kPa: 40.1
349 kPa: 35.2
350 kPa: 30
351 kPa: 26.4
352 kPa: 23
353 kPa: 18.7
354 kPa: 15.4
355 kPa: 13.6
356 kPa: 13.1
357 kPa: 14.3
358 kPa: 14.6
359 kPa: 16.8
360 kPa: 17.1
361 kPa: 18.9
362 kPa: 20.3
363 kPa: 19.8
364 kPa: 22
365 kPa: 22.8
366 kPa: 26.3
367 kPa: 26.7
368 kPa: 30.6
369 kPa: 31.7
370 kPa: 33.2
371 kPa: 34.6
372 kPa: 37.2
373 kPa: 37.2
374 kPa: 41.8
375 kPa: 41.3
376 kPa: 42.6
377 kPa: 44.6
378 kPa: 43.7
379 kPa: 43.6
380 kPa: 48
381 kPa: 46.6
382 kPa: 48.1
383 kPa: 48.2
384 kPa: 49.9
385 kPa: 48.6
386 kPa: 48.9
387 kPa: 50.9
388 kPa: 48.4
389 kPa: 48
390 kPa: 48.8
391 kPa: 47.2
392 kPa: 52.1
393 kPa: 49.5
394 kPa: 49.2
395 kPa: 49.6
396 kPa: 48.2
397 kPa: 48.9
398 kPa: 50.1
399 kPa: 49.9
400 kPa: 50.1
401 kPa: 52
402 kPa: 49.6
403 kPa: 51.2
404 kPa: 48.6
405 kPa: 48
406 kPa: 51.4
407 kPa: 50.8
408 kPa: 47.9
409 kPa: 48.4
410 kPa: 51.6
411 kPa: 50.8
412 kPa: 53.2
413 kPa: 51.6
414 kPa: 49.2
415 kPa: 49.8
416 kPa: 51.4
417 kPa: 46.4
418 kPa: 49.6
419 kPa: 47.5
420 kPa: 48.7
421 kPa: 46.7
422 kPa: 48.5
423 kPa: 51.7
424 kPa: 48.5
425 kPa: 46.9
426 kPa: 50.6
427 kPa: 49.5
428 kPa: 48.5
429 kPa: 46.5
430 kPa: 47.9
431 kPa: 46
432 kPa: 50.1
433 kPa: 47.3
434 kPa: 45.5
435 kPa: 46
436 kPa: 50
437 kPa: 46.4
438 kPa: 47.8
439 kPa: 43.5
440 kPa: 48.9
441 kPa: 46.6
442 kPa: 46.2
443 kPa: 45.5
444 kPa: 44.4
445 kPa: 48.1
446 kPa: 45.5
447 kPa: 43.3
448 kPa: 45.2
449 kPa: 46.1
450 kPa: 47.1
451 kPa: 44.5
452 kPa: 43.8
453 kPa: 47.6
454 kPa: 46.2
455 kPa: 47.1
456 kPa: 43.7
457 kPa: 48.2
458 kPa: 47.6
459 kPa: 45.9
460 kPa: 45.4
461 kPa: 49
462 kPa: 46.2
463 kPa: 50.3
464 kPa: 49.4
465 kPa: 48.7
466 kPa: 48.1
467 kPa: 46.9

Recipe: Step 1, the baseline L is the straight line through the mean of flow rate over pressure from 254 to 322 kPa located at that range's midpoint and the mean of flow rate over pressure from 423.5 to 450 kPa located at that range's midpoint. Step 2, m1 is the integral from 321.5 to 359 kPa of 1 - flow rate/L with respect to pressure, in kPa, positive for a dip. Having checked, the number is 6.4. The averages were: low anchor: 50.2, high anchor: 47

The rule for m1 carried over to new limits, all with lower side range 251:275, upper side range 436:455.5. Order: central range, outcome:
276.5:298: 0.3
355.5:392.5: 9.2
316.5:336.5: -0.6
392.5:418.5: -1.6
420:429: -0.4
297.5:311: -0.5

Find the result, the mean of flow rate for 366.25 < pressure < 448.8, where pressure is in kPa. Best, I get 46.7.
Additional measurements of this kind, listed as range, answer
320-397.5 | 40.3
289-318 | 50.7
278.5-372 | 43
